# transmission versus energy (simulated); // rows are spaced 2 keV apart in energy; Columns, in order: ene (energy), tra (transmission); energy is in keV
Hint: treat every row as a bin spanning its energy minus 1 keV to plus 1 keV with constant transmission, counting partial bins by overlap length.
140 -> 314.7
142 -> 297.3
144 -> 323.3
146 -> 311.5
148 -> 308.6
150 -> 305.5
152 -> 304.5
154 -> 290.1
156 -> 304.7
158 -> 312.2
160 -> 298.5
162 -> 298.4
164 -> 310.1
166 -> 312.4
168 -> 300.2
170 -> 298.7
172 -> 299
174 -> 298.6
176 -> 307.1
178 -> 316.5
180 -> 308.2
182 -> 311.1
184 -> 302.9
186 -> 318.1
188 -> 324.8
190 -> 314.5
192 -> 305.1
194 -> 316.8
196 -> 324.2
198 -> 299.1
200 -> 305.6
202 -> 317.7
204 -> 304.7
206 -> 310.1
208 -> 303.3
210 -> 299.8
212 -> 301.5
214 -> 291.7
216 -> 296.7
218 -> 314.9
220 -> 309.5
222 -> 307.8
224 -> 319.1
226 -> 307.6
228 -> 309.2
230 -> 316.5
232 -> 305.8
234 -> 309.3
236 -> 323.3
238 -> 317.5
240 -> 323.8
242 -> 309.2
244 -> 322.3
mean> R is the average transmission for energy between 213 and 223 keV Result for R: 304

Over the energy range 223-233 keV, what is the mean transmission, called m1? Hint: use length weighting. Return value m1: 312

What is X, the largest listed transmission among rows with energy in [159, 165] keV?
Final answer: 310.1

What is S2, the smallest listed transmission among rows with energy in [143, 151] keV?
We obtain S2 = 305.5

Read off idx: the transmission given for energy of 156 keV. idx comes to 304.7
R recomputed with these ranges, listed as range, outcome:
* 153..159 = 302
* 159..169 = 304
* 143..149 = 314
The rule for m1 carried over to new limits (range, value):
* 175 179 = 312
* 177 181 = 312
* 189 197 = 315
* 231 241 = 316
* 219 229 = 311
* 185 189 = 321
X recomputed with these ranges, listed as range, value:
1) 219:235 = 319.1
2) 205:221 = 314.9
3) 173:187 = 318.1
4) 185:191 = 324.8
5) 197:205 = 317.7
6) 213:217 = 296.7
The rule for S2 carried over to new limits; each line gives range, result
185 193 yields 305.1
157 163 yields 298.4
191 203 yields 299.1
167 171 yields 298.7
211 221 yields 291.7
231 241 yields 305.8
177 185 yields 302.9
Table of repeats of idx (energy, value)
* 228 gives 309.2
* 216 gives 296.7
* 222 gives 307.8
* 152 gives 304.5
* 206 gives 310.1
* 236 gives 323.3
